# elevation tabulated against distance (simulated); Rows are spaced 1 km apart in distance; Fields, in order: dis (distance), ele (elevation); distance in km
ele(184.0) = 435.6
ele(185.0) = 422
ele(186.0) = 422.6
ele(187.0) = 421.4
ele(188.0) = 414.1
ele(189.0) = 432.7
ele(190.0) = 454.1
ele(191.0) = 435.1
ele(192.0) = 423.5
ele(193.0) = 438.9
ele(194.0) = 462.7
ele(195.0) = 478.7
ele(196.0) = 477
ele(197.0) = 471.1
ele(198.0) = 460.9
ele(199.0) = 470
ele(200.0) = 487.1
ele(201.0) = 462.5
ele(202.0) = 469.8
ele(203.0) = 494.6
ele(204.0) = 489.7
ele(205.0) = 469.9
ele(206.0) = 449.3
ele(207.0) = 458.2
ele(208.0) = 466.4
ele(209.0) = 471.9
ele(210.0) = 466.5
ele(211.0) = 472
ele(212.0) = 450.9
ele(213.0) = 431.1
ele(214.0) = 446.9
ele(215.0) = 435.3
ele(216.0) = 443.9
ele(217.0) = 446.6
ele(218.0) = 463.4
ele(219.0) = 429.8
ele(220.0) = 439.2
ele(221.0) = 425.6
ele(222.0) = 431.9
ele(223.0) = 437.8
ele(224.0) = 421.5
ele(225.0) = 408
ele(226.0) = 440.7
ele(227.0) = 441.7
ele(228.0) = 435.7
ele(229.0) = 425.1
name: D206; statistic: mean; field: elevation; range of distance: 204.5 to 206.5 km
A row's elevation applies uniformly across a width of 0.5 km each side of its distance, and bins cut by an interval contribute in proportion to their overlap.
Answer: 460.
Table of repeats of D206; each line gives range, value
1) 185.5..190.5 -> 429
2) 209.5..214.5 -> 453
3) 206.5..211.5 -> 467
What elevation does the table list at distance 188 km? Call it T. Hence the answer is 414.1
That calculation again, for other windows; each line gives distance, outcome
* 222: 431.9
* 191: 435.1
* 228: 435.7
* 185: 422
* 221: 425.6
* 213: 431.1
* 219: 429.8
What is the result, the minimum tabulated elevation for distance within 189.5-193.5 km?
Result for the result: 423.5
